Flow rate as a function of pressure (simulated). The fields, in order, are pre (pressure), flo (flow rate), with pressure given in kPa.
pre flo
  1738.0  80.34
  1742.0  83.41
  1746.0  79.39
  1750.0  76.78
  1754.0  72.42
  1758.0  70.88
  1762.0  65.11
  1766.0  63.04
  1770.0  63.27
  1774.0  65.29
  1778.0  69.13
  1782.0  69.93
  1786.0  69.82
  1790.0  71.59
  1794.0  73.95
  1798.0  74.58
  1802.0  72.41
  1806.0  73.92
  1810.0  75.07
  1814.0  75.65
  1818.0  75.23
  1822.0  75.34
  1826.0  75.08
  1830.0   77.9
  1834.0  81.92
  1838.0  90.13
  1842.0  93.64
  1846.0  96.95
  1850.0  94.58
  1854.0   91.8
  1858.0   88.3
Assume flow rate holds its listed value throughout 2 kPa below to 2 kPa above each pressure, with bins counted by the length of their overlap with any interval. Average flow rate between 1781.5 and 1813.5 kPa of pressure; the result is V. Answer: 72.9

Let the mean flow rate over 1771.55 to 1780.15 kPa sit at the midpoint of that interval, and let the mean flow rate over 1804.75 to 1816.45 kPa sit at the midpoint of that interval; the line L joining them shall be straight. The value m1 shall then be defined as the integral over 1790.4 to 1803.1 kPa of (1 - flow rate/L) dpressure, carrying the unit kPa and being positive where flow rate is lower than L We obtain -0.3 kPa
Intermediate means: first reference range 67.1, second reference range 75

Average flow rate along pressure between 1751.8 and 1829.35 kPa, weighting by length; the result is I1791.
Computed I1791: 71.3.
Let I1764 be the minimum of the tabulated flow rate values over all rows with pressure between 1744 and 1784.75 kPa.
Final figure 63.04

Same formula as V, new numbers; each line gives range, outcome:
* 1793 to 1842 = 77.5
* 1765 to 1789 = 67.1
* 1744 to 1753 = 77.5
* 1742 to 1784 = 70.2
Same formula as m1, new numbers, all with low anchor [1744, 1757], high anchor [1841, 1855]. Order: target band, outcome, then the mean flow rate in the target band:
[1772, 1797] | 3.70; 70.1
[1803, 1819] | 2.30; 74.8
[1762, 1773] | 2.13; 63.7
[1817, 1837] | 2.79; 77.8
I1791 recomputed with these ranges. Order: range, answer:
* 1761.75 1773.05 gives 63.7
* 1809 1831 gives 75.6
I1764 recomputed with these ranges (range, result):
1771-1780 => 65.29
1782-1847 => 69.82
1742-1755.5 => 72.42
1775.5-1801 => 69.13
